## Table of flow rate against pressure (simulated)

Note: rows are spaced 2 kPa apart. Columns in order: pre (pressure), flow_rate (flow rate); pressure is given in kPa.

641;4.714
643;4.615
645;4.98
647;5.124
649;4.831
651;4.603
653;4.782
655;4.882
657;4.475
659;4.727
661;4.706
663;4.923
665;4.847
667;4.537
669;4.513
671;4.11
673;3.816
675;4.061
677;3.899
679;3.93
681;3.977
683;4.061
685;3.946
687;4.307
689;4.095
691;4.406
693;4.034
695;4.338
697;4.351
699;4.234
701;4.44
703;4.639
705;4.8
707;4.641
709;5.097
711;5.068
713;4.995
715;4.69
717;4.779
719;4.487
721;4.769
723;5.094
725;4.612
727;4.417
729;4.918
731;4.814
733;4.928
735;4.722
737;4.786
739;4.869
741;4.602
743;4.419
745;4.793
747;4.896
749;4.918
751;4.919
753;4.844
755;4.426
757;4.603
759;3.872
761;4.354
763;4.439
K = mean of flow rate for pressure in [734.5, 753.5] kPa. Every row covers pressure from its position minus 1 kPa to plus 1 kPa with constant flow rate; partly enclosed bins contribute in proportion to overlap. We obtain 4.78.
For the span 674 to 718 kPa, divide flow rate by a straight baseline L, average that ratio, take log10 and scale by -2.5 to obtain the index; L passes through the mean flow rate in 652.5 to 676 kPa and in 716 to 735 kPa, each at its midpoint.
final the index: 0.06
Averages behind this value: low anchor 4.53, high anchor 4.76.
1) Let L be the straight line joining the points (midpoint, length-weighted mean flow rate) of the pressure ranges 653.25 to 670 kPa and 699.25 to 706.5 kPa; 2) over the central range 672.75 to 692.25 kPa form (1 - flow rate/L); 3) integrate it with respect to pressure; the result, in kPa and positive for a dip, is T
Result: 2.5 kPa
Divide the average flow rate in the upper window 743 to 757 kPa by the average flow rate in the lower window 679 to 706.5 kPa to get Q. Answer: 1.11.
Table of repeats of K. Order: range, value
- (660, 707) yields 4.31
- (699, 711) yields 4.71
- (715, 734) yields 4.75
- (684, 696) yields 4.19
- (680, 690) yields 4.08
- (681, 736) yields 4.57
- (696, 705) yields 4.46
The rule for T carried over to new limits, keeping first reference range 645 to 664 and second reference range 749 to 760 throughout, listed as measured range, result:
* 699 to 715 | -0.32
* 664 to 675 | 0.98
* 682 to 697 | 1.70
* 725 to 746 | -0.50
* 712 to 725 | -0.39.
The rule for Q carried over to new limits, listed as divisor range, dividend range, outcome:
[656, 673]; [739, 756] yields 1.04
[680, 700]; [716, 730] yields 1.13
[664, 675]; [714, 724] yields 1.10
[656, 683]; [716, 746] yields 1.09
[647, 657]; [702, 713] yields 1.02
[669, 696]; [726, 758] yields 1.16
